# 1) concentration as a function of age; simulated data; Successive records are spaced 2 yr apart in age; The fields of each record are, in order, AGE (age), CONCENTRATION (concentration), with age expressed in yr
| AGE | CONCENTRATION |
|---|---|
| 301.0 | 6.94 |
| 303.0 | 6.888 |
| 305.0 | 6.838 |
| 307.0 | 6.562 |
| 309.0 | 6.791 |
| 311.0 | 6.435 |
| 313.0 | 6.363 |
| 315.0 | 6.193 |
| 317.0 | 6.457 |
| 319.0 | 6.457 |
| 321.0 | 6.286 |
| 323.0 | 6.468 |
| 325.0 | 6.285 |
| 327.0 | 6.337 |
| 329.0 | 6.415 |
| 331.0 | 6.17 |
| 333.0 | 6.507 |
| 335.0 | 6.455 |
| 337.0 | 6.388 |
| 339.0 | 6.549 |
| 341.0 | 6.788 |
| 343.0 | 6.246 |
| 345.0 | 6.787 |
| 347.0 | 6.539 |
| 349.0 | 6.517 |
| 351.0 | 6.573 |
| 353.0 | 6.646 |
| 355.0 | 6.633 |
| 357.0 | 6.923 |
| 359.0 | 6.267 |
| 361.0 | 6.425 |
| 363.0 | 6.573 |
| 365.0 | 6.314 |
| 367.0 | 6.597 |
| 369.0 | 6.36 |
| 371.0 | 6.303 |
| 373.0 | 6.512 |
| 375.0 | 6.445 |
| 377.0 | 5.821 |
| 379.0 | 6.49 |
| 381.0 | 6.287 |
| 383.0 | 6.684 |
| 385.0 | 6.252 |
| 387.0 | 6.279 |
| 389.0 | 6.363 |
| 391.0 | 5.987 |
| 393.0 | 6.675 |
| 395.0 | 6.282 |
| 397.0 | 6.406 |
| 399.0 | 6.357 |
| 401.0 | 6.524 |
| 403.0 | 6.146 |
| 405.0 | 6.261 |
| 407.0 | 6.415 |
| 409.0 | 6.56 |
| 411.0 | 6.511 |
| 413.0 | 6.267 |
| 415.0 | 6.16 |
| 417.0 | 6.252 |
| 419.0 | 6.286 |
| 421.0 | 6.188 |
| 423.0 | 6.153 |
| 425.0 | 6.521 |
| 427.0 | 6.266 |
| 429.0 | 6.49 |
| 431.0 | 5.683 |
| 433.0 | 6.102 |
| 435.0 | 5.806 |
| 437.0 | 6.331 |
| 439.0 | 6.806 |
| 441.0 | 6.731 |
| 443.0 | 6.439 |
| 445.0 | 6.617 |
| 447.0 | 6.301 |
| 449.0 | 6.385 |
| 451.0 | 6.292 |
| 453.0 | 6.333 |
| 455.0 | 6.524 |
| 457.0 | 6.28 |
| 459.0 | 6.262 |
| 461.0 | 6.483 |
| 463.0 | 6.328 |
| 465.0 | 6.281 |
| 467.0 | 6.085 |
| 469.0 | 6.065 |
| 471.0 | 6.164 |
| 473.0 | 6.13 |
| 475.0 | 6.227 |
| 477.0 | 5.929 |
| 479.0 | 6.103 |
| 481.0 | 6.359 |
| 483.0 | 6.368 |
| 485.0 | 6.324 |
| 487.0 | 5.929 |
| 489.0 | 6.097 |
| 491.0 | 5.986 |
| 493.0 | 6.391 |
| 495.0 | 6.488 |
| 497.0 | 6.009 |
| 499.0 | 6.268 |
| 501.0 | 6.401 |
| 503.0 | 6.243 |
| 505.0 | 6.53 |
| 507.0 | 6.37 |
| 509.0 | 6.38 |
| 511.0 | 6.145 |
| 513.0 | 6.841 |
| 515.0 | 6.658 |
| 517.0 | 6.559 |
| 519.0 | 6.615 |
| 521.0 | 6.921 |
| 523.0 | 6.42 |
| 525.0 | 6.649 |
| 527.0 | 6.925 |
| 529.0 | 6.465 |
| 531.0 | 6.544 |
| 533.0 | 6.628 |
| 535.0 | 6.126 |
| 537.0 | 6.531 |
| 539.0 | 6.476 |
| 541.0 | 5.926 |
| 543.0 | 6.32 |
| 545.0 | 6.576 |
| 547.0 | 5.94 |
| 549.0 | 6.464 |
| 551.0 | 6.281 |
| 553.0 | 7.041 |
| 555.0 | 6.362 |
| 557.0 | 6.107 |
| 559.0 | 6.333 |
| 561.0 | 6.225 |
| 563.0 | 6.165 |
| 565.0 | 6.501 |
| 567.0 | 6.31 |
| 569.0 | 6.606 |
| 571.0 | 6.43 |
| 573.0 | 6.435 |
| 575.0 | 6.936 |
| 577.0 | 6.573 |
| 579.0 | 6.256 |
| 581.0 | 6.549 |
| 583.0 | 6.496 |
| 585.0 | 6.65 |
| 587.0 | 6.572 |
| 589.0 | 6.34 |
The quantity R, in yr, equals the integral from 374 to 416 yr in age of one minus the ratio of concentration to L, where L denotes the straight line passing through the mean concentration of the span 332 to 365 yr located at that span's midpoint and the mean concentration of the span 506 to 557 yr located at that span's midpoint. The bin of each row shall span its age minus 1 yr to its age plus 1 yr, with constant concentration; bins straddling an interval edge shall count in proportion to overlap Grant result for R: 1.2 yr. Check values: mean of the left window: 6.54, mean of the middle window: 6.34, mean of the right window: 6.48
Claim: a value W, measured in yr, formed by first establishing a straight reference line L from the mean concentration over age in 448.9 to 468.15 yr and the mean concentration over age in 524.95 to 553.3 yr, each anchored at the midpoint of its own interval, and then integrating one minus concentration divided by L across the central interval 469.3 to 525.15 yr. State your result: 0.4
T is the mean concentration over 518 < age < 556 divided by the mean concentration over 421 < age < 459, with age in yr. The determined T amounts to 1.02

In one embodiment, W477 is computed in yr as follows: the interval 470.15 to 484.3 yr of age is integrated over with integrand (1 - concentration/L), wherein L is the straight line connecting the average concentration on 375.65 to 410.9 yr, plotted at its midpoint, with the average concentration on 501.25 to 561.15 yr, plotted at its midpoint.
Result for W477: 0.5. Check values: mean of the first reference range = 6.35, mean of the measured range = 6.19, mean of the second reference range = 6.46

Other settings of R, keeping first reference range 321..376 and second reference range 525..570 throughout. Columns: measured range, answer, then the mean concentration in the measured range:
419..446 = 0.6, 6.32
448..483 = 1.0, 6.25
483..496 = 0.4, 6.22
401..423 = 0.5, 6.31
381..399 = 0.3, 6.36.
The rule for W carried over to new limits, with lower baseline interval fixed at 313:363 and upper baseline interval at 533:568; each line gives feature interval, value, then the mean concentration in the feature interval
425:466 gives 0.41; 6.34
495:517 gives -0.10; 6.4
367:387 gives 0.27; 6.36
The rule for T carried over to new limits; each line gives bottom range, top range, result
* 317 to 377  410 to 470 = 0.98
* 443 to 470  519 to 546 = 1.03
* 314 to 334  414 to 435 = 0.97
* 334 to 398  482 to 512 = 0.97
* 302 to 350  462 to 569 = 0.98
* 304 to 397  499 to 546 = 1.01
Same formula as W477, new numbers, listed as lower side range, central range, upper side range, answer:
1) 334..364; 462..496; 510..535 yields 2.0 yr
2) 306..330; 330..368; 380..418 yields -0.8 yr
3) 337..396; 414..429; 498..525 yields 0.4 yr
